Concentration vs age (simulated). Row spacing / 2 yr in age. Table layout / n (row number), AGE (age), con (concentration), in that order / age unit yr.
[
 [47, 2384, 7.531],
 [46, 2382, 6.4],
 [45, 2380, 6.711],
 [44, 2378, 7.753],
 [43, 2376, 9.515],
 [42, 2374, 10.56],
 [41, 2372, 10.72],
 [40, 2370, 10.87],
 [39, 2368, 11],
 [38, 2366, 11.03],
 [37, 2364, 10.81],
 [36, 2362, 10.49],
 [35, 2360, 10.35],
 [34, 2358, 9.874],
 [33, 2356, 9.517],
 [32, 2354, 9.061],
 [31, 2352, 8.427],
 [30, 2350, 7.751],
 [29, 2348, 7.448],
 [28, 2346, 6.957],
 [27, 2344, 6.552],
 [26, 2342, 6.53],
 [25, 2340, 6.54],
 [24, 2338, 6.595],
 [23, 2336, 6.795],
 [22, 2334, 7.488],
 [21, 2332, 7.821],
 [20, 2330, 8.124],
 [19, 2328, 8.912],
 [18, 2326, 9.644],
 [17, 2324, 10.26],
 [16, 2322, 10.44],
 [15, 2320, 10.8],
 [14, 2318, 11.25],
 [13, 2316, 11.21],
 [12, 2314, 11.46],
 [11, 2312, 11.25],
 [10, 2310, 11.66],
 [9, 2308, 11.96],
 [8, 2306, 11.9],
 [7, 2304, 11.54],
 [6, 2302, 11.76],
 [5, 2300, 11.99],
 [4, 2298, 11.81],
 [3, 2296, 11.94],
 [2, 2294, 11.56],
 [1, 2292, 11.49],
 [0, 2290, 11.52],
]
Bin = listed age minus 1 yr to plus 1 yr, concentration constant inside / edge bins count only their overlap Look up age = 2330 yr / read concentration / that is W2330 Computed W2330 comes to 8.124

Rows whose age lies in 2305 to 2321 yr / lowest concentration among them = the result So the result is 10.8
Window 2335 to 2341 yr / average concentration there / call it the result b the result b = 6.64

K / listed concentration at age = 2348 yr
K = 7.448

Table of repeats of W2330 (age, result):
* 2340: 6.54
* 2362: 10.49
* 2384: 7.531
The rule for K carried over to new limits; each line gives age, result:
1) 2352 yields 8.427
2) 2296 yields 11.94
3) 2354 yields 9.061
